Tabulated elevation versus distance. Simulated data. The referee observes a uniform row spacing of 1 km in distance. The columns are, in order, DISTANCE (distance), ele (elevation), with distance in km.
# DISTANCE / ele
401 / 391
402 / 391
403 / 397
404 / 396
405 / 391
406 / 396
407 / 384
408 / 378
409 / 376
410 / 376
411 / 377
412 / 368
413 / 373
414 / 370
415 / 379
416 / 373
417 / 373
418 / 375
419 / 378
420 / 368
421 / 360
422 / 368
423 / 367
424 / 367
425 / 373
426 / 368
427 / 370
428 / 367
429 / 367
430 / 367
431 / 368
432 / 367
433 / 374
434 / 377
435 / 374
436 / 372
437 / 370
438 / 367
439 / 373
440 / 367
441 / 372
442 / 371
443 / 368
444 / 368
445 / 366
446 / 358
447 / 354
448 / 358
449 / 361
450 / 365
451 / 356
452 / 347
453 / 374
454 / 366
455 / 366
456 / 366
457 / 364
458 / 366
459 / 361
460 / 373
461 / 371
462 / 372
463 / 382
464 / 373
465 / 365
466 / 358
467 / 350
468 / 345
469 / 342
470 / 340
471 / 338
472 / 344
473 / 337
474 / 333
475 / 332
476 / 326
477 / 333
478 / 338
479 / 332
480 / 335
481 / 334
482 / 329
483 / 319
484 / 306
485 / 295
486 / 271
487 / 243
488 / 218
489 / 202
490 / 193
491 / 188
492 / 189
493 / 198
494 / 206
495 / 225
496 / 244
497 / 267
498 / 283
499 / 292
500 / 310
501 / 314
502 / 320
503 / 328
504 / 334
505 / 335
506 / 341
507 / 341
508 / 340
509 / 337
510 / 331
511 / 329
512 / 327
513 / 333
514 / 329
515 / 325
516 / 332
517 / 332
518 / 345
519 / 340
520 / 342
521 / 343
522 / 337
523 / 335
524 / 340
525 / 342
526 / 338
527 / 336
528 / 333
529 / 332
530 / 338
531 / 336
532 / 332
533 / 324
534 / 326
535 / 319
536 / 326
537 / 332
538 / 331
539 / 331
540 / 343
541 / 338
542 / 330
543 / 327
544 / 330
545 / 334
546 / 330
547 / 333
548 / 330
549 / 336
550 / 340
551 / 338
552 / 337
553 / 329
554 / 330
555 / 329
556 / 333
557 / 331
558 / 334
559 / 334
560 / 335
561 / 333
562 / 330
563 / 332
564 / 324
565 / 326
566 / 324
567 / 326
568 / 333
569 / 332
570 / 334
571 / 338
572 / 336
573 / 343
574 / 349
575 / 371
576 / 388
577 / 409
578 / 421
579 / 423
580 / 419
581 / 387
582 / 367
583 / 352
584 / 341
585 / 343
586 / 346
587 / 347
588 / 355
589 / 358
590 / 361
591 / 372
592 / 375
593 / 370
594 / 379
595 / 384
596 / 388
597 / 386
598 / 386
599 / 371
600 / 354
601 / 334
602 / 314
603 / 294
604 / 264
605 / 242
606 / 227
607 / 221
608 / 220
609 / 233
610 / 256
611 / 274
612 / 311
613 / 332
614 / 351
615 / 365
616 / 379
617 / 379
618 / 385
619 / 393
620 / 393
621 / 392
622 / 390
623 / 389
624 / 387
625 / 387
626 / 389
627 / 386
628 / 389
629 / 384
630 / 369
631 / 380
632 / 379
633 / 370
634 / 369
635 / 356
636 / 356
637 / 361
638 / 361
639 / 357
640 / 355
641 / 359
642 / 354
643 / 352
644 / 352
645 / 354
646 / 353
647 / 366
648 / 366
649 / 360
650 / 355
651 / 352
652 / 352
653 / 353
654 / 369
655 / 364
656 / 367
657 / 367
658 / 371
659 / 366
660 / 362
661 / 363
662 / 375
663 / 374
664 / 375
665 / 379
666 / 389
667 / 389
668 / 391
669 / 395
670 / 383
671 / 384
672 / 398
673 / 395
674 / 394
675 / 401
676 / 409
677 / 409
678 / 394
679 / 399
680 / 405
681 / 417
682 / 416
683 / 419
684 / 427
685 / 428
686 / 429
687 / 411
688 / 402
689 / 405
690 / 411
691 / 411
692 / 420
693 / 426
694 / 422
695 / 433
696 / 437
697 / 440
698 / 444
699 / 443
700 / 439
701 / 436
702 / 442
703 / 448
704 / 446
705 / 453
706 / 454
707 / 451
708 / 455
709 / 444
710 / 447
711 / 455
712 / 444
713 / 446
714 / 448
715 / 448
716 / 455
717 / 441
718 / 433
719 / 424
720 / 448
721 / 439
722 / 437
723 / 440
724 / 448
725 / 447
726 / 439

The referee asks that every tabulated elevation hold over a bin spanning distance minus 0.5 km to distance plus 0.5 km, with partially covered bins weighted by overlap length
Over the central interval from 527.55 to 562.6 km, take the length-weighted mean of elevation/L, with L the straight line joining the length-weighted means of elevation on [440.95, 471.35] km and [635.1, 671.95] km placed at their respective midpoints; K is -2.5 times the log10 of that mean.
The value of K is 0.10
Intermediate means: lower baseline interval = 362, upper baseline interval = 366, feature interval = 332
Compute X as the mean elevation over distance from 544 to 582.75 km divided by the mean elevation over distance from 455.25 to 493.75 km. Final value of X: 1.09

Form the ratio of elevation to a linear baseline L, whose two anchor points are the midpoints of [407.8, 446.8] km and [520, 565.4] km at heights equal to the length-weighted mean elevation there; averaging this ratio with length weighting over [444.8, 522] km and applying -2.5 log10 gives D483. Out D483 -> 0.10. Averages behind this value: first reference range 370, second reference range 333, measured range 323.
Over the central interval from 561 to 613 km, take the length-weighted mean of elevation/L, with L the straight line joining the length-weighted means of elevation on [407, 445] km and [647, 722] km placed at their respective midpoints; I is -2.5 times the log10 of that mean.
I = 0.168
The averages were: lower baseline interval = 371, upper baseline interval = 410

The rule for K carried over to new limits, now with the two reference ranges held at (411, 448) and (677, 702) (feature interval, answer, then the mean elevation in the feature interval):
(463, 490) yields 0.18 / 319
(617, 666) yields 0.12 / 370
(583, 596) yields 0.11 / 362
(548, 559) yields 0.18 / 334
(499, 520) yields 0.17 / 330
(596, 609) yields 0.32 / 302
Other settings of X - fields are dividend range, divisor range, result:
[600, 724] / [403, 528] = 1.13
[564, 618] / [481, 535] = 1.12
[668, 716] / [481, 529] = 1.41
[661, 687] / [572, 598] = 1.07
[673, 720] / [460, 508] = 1.40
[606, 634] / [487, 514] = 1.24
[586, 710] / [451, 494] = 1.18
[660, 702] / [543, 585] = 1.18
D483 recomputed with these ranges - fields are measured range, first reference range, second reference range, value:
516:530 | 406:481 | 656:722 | 0.13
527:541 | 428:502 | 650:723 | 0.08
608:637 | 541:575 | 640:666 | -0.02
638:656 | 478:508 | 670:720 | 0.10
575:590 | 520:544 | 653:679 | -0.07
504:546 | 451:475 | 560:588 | 0.07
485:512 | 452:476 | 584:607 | 0.26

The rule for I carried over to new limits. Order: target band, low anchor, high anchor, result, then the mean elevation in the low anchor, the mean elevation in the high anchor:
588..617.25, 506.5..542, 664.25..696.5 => 0.135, 334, 407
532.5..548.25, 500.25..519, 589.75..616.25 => -0.005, 332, 323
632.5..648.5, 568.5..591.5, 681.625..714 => 0.119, 365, 434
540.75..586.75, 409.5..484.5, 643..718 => 0.112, 360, 406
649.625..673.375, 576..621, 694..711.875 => 0.088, 346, 444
